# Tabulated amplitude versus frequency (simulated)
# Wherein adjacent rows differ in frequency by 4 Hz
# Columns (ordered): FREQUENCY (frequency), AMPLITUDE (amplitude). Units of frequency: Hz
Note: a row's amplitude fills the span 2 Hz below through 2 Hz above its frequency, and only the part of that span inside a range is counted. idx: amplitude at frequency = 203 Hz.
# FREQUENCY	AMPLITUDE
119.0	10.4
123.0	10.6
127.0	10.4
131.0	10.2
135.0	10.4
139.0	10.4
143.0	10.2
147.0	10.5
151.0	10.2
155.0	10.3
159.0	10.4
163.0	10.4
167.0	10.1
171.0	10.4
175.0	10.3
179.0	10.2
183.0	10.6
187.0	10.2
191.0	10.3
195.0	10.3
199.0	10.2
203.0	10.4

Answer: 10.4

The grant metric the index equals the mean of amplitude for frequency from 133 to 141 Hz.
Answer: 10.4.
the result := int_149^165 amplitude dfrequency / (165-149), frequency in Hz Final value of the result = 10.3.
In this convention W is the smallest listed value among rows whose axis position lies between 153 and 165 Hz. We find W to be 10.3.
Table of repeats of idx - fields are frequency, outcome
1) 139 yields 10.4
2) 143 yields 10.2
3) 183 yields 10.6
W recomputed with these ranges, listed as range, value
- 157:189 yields 10.1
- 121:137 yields 10.2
